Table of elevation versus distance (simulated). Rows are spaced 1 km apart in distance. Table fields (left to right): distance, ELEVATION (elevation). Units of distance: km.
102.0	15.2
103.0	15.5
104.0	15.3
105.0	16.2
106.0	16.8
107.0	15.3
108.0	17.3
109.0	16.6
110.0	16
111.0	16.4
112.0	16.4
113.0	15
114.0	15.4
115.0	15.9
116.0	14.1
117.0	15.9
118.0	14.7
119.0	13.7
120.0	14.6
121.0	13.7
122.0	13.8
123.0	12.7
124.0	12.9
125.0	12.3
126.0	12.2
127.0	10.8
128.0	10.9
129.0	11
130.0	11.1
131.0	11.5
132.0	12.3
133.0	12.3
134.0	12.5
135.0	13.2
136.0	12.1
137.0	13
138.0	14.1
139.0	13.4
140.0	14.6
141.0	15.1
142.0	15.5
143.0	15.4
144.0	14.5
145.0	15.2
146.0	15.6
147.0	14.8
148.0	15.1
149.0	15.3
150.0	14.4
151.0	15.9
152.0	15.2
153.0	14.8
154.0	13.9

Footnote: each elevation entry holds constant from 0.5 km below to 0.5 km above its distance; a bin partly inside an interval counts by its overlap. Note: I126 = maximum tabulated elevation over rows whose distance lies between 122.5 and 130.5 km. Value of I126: 12.9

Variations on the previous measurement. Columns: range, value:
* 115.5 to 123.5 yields 15.9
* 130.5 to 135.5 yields 13.2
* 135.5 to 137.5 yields 13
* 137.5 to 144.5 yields 15.5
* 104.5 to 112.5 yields 17.3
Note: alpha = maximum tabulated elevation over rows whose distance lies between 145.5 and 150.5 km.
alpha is 15.6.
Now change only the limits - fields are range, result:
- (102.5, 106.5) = 16.8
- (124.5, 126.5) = 12.3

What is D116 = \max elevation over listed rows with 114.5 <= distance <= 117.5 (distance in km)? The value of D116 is 15.9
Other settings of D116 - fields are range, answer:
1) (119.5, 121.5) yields 14.6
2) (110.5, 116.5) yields 16.4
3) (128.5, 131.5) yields 11.5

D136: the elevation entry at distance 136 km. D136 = 12.1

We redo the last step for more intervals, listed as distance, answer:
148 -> 15.1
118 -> 14.7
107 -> 15.3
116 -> 14.1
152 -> 15.2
